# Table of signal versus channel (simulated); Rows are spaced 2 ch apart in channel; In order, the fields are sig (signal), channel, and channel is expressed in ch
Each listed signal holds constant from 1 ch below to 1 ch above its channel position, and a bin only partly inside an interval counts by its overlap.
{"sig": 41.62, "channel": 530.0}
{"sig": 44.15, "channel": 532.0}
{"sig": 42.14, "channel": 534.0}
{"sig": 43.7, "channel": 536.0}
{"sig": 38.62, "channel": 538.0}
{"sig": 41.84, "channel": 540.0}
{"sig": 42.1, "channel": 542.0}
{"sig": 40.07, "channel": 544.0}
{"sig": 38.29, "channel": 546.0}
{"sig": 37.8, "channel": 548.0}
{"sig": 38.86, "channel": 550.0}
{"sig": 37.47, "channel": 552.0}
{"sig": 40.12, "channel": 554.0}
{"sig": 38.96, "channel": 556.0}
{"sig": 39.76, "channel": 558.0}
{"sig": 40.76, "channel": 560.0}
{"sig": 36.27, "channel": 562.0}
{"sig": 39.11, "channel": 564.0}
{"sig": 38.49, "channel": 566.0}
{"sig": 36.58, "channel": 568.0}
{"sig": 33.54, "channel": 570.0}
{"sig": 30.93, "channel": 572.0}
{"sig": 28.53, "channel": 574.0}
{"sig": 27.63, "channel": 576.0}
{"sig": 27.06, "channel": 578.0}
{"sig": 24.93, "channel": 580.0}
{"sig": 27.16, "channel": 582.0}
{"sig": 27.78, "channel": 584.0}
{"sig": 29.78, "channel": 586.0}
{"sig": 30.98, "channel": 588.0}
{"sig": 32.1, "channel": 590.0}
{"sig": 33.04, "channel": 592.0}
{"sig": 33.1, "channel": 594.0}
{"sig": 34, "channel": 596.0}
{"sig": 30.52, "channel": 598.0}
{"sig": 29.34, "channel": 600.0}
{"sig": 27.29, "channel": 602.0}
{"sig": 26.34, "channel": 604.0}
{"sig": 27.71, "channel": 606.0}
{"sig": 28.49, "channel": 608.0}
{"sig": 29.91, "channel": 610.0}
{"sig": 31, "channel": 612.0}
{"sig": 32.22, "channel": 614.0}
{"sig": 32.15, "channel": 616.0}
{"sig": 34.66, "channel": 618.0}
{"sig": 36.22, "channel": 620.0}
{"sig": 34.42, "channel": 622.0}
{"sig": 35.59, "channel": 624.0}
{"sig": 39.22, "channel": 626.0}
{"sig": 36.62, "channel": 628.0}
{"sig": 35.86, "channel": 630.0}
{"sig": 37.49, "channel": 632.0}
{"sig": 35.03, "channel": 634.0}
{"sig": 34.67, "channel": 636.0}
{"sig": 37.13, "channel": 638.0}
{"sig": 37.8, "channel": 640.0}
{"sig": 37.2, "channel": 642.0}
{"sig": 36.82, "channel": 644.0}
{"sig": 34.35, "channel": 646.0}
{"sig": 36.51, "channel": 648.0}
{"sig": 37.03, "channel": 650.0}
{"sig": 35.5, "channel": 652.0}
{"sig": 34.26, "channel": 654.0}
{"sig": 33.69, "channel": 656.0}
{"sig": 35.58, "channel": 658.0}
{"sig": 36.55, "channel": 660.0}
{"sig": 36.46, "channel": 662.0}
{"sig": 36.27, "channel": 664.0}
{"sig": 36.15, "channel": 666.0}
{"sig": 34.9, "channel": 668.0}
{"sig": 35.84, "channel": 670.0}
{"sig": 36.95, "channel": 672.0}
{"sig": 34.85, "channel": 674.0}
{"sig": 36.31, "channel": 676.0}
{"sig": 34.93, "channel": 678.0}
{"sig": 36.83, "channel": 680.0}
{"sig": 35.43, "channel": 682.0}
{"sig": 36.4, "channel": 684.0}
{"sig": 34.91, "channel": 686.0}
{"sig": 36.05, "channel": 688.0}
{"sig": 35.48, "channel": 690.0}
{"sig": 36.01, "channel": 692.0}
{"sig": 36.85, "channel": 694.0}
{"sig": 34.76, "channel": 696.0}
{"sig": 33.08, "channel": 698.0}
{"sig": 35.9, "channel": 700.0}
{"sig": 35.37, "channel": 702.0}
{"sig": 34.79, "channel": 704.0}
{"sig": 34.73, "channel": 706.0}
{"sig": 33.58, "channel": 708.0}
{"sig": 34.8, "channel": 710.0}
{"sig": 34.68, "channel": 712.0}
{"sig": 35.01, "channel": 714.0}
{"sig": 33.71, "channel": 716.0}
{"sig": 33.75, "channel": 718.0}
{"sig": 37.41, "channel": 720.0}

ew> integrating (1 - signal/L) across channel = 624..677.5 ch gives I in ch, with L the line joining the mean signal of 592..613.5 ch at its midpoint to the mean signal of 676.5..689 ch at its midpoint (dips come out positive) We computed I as -4.3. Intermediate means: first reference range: 30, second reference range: 35.8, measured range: 36.1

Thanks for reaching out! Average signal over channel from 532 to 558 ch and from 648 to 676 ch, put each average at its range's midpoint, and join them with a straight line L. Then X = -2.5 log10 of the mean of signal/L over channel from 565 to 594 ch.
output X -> 0.256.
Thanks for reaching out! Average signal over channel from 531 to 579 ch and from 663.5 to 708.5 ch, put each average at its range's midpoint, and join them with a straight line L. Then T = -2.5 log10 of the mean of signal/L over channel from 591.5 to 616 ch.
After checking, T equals 0.21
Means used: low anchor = 37.6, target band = 30.3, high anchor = 35.5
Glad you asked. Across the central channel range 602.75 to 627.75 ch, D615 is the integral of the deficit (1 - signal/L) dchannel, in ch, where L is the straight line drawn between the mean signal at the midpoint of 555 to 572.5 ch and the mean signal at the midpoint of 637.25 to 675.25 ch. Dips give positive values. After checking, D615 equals 2.8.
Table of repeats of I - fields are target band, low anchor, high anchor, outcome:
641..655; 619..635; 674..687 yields 0.0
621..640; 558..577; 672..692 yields -0.5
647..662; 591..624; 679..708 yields -0.9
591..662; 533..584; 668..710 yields 3.7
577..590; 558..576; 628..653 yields 2.7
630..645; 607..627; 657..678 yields -0.9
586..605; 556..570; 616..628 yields 3.2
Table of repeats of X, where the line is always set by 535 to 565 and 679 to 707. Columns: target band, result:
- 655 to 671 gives 0.020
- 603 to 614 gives 0.290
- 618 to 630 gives 0.036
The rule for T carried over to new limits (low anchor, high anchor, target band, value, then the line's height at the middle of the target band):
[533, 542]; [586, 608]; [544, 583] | 0.06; 36.7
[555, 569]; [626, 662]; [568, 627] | 0.21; 37.5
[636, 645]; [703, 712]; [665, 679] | 0.00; 35.8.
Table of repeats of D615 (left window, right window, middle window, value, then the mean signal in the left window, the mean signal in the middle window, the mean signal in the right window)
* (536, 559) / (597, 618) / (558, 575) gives 0.37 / 39.6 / 35.8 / 29.7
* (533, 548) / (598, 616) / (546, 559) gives -0.04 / 40.8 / 38.8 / 29.3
